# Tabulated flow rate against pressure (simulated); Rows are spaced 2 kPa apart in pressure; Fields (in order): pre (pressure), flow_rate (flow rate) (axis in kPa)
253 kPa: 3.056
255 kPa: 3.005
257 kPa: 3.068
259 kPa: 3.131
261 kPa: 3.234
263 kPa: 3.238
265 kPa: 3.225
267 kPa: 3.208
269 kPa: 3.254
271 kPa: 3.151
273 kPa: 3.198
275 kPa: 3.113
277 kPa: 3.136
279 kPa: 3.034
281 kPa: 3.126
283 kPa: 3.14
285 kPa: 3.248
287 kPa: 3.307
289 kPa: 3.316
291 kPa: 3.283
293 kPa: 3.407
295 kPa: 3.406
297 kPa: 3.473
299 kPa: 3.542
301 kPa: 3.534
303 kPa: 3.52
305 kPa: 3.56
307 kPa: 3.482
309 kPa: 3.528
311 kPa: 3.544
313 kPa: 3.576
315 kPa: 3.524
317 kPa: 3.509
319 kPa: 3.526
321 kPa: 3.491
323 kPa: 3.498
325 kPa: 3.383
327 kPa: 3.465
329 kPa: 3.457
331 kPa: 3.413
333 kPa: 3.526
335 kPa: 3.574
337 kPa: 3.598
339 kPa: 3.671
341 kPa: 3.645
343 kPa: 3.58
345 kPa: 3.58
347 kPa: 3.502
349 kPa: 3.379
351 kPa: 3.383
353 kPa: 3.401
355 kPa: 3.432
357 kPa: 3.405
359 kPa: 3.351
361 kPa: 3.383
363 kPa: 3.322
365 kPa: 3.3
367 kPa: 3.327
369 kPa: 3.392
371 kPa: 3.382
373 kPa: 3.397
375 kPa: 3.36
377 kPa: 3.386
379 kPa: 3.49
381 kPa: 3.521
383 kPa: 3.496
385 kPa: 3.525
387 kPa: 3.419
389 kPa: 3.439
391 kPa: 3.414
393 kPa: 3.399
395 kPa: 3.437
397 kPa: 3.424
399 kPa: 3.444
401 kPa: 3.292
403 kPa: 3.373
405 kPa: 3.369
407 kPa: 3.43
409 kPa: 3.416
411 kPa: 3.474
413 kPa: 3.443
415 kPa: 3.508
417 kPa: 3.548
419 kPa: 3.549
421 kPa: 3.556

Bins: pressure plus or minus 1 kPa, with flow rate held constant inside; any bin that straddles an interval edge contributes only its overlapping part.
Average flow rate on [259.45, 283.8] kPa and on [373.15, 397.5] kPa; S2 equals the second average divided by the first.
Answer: 1.09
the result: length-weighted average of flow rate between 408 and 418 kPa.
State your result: 3.48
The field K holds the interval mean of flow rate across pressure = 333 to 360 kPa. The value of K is 3.5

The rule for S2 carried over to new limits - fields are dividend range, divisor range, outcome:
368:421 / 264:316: 1.03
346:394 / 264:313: 1.02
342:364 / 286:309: 1.00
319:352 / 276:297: 1.08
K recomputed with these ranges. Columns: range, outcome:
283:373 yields 3.45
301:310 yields 3.52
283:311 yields 3.42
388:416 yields 3.42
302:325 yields 3.52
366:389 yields 3.43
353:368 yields 3.36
